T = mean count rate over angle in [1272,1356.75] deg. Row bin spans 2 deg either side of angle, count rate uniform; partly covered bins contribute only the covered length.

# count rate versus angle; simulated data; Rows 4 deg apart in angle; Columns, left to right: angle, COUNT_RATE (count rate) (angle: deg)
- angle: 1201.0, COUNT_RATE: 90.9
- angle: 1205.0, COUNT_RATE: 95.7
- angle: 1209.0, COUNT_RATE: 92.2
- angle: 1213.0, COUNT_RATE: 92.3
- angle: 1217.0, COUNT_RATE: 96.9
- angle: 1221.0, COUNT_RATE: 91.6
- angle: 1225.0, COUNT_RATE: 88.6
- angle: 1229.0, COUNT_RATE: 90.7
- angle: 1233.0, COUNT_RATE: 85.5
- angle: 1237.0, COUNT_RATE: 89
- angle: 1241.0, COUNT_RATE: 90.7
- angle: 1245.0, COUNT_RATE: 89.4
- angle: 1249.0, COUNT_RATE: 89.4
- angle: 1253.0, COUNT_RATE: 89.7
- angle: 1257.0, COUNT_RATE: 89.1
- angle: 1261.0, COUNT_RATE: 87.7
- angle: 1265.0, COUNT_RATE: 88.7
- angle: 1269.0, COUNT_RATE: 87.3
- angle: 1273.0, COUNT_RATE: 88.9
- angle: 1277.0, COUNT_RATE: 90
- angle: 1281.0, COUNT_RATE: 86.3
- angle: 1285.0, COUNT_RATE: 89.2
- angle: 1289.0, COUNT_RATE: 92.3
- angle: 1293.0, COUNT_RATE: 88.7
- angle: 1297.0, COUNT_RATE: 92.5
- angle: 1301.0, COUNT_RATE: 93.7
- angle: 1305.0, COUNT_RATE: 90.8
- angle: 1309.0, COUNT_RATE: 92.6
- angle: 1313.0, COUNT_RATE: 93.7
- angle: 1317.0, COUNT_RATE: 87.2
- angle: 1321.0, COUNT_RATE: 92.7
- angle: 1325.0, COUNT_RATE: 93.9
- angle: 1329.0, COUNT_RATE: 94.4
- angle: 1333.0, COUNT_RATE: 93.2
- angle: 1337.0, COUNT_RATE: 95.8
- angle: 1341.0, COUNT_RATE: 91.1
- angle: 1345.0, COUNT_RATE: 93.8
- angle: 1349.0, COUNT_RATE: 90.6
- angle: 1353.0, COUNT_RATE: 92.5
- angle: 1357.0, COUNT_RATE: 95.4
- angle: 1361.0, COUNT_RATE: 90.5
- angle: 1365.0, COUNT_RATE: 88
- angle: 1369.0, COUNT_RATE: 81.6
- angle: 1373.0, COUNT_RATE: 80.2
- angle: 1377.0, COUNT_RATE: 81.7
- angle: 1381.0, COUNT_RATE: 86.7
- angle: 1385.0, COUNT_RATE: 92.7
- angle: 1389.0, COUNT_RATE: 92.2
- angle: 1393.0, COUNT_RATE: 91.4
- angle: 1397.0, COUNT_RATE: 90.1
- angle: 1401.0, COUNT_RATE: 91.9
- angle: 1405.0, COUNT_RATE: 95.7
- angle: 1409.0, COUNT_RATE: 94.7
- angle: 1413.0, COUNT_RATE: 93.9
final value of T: 91.7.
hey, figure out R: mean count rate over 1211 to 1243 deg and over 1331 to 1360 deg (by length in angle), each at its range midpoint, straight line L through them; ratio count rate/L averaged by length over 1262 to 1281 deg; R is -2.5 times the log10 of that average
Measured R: 0.04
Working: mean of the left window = 90.7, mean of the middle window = 88.4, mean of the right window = 93.1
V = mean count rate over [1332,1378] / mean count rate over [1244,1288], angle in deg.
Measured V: 1.01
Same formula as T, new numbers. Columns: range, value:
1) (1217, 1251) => 89.8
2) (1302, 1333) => 92.3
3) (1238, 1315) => 90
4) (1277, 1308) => 90.5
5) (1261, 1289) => 88.6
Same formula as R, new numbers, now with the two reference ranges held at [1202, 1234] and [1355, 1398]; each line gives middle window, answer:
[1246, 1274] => 0.026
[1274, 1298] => 0.007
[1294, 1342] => -0.036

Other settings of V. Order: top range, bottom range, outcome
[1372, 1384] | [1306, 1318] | 0.92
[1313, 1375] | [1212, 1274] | 1.01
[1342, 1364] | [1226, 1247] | 1.04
